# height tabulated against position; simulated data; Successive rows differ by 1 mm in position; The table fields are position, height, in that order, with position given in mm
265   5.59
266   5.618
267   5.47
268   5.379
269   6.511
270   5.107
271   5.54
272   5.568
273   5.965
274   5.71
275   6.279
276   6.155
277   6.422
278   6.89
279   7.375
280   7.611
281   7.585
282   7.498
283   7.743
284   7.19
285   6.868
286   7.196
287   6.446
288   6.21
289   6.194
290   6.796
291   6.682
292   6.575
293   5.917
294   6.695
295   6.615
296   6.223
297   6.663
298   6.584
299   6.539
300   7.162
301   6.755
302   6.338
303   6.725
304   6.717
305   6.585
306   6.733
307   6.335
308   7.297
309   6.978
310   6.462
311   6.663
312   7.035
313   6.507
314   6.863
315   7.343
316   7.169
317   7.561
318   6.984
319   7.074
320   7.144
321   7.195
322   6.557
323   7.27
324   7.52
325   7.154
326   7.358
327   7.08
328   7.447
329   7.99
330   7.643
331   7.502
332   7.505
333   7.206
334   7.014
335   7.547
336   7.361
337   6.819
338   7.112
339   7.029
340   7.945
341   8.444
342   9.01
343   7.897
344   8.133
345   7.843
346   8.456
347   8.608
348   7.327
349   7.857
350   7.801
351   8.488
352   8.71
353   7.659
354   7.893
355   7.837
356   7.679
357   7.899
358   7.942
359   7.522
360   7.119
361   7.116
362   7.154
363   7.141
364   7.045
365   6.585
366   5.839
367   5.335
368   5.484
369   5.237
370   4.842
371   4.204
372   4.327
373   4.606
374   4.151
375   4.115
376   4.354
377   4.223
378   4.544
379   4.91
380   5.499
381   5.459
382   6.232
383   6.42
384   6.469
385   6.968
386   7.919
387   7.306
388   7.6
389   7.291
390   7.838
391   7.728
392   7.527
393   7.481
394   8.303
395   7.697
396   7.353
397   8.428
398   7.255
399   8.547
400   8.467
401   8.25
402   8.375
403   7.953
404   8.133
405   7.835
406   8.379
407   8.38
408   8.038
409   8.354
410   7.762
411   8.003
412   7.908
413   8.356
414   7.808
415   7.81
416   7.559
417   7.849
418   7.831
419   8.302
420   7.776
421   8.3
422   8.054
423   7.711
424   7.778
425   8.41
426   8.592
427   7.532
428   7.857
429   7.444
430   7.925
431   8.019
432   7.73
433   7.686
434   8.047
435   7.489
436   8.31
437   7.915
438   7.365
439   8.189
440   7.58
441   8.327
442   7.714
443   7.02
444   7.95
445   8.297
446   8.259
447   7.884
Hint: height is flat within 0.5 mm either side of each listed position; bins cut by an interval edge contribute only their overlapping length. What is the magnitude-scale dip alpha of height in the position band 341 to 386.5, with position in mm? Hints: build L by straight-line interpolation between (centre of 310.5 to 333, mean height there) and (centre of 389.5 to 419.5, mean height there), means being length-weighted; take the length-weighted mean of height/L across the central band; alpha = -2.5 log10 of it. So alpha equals 0.14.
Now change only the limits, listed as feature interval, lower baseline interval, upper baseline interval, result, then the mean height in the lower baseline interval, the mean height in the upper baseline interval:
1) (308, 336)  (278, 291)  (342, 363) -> 0.05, 7.04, 7.86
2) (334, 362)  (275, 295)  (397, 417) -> -0.05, 6.82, 8.07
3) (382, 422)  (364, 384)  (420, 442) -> -0.20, 5.16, 7.91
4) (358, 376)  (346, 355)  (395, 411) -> 0.36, 8.05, 8.08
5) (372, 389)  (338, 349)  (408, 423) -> 0.37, 8.02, 7.97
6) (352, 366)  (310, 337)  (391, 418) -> 0.02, 7.2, 7.98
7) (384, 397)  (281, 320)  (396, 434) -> 0.02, 6.8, 8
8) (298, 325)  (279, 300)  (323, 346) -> 0.04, 6.81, 7.58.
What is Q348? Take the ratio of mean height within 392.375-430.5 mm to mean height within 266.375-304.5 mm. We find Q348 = 1.2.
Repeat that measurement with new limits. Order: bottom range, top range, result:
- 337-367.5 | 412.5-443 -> 1.04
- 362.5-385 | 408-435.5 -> 1.48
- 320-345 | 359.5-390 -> 0.79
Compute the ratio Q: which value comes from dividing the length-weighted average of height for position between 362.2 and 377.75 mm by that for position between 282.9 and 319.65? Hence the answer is 0.77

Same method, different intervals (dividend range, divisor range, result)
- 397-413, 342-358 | 1.01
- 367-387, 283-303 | 0.80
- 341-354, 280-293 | 1.18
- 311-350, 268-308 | 1.13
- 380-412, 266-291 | 1.18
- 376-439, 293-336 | 1.08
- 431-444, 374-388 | 1.36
